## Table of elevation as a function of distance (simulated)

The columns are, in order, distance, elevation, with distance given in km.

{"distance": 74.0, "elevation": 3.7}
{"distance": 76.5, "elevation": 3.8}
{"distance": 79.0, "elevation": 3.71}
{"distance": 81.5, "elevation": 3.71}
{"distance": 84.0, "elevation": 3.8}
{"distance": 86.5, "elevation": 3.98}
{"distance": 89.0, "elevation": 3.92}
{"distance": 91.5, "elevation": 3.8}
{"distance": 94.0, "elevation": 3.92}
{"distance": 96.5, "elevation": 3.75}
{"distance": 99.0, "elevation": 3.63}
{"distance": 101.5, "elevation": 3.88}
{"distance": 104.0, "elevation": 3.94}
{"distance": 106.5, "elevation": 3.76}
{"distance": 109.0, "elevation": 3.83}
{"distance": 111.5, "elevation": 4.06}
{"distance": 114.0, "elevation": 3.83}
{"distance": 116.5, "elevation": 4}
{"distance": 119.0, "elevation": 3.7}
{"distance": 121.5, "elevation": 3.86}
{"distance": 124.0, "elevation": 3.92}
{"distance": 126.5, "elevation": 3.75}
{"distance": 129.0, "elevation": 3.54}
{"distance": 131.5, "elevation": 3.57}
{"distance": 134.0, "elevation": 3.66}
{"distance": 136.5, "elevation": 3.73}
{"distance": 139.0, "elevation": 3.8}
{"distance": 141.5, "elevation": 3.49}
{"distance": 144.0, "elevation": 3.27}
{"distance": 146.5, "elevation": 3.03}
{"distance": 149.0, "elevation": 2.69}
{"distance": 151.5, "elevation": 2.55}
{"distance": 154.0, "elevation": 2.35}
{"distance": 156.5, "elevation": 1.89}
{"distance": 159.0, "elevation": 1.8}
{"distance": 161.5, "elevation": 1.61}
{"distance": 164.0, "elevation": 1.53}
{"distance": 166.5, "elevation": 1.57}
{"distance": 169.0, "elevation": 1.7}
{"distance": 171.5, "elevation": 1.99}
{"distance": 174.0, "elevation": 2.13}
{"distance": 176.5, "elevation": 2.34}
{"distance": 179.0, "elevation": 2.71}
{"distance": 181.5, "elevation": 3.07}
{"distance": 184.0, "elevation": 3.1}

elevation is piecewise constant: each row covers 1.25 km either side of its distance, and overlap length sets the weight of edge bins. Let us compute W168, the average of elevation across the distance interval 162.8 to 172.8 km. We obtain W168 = 1.7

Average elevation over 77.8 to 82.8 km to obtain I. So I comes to 3.71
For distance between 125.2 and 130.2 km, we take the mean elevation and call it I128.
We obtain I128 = 3.65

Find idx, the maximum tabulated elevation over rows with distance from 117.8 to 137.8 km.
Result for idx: 3.92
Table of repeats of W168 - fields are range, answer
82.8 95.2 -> 3.88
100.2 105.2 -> 3.91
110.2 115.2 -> 3.94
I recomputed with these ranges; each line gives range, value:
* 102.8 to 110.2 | 3.84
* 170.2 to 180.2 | 2.29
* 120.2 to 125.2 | 3.89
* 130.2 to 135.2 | 3.61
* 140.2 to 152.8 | 3.01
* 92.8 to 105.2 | 3.82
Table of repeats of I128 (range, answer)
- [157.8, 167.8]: 1.63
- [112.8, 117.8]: 3.91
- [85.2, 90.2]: 3.95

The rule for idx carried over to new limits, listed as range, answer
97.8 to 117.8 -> 4.06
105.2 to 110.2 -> 3.83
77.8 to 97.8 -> 3.98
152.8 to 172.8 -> 2.35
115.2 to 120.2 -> 4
